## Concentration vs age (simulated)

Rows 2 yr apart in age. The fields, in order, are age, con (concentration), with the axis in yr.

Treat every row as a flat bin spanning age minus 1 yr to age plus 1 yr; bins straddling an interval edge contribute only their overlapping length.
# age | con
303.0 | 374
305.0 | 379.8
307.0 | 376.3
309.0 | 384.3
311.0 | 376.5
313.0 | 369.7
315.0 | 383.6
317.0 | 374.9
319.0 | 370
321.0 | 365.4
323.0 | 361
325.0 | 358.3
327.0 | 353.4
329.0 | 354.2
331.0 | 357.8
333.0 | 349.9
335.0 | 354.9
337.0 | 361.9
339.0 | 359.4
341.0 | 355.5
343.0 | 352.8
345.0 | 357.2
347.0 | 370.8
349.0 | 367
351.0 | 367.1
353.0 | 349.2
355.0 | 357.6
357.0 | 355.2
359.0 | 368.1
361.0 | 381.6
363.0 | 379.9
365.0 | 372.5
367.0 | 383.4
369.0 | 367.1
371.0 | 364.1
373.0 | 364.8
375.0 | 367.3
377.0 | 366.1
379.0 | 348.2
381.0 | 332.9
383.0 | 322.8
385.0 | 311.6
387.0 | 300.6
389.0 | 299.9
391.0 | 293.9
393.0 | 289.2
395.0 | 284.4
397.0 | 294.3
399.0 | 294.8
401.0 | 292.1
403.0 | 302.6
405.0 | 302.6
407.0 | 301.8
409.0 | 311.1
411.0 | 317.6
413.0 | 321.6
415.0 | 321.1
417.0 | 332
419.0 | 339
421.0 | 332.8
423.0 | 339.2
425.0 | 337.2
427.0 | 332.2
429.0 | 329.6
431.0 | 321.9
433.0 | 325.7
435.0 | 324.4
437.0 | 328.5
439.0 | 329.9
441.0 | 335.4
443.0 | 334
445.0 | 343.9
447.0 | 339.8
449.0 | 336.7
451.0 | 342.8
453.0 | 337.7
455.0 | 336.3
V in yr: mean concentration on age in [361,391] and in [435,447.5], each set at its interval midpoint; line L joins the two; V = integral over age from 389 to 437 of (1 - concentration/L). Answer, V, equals 3.6 yr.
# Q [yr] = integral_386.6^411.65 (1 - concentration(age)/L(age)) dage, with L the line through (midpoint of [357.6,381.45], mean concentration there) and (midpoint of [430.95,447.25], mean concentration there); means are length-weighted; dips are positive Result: 3.8 yr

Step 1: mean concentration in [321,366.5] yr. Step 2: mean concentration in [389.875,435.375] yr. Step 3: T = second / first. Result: 0.87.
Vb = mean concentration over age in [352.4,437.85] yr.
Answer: 332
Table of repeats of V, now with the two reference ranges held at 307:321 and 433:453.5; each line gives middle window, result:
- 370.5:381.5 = -0.1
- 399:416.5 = 1.9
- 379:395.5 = 2.1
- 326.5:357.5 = 0.8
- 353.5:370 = -0.4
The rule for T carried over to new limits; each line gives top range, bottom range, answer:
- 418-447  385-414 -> 1.11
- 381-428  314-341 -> 0.86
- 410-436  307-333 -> 0.90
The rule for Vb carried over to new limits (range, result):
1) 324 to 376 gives 363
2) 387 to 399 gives 293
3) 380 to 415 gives 305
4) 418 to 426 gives 337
